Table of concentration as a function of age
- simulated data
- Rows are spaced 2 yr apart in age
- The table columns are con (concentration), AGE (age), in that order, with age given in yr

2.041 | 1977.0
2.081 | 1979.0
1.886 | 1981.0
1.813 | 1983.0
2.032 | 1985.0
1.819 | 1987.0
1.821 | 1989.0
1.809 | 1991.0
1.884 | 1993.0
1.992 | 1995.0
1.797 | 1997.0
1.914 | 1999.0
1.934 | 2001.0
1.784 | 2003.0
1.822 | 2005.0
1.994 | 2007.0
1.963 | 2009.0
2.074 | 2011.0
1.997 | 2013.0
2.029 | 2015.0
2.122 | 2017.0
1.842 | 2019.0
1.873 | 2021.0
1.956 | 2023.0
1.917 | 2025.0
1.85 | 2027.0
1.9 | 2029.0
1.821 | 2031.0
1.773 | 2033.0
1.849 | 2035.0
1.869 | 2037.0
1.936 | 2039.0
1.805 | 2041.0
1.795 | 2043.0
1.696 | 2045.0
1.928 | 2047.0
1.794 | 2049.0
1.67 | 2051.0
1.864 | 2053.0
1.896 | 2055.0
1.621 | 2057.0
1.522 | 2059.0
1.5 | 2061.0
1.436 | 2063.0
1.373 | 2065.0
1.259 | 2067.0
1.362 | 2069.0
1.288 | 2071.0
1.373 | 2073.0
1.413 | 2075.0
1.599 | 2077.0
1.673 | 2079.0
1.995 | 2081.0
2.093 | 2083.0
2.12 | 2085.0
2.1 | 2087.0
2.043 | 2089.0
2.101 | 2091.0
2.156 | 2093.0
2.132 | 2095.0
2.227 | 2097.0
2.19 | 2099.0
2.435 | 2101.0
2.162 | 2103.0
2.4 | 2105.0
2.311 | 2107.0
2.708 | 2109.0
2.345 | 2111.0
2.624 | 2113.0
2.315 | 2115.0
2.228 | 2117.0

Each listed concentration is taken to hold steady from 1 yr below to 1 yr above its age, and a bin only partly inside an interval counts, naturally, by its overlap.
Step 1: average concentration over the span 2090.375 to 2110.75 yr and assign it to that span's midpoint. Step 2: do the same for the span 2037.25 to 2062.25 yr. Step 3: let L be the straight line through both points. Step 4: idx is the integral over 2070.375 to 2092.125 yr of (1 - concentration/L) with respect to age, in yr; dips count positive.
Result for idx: 2.9 yr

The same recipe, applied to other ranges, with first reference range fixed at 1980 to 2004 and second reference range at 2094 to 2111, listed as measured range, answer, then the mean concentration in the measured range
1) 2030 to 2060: 4.3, 1.79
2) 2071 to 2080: 2.9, 1.49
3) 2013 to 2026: 0.2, 1.96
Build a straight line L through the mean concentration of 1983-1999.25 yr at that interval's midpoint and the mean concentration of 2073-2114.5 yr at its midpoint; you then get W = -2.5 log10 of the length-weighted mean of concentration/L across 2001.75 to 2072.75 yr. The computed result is 0.12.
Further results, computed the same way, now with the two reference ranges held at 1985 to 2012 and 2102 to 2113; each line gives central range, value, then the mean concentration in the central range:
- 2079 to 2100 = 0.11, 2.09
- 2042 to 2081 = 0.34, 1.59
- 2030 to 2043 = 0.13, 1.84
